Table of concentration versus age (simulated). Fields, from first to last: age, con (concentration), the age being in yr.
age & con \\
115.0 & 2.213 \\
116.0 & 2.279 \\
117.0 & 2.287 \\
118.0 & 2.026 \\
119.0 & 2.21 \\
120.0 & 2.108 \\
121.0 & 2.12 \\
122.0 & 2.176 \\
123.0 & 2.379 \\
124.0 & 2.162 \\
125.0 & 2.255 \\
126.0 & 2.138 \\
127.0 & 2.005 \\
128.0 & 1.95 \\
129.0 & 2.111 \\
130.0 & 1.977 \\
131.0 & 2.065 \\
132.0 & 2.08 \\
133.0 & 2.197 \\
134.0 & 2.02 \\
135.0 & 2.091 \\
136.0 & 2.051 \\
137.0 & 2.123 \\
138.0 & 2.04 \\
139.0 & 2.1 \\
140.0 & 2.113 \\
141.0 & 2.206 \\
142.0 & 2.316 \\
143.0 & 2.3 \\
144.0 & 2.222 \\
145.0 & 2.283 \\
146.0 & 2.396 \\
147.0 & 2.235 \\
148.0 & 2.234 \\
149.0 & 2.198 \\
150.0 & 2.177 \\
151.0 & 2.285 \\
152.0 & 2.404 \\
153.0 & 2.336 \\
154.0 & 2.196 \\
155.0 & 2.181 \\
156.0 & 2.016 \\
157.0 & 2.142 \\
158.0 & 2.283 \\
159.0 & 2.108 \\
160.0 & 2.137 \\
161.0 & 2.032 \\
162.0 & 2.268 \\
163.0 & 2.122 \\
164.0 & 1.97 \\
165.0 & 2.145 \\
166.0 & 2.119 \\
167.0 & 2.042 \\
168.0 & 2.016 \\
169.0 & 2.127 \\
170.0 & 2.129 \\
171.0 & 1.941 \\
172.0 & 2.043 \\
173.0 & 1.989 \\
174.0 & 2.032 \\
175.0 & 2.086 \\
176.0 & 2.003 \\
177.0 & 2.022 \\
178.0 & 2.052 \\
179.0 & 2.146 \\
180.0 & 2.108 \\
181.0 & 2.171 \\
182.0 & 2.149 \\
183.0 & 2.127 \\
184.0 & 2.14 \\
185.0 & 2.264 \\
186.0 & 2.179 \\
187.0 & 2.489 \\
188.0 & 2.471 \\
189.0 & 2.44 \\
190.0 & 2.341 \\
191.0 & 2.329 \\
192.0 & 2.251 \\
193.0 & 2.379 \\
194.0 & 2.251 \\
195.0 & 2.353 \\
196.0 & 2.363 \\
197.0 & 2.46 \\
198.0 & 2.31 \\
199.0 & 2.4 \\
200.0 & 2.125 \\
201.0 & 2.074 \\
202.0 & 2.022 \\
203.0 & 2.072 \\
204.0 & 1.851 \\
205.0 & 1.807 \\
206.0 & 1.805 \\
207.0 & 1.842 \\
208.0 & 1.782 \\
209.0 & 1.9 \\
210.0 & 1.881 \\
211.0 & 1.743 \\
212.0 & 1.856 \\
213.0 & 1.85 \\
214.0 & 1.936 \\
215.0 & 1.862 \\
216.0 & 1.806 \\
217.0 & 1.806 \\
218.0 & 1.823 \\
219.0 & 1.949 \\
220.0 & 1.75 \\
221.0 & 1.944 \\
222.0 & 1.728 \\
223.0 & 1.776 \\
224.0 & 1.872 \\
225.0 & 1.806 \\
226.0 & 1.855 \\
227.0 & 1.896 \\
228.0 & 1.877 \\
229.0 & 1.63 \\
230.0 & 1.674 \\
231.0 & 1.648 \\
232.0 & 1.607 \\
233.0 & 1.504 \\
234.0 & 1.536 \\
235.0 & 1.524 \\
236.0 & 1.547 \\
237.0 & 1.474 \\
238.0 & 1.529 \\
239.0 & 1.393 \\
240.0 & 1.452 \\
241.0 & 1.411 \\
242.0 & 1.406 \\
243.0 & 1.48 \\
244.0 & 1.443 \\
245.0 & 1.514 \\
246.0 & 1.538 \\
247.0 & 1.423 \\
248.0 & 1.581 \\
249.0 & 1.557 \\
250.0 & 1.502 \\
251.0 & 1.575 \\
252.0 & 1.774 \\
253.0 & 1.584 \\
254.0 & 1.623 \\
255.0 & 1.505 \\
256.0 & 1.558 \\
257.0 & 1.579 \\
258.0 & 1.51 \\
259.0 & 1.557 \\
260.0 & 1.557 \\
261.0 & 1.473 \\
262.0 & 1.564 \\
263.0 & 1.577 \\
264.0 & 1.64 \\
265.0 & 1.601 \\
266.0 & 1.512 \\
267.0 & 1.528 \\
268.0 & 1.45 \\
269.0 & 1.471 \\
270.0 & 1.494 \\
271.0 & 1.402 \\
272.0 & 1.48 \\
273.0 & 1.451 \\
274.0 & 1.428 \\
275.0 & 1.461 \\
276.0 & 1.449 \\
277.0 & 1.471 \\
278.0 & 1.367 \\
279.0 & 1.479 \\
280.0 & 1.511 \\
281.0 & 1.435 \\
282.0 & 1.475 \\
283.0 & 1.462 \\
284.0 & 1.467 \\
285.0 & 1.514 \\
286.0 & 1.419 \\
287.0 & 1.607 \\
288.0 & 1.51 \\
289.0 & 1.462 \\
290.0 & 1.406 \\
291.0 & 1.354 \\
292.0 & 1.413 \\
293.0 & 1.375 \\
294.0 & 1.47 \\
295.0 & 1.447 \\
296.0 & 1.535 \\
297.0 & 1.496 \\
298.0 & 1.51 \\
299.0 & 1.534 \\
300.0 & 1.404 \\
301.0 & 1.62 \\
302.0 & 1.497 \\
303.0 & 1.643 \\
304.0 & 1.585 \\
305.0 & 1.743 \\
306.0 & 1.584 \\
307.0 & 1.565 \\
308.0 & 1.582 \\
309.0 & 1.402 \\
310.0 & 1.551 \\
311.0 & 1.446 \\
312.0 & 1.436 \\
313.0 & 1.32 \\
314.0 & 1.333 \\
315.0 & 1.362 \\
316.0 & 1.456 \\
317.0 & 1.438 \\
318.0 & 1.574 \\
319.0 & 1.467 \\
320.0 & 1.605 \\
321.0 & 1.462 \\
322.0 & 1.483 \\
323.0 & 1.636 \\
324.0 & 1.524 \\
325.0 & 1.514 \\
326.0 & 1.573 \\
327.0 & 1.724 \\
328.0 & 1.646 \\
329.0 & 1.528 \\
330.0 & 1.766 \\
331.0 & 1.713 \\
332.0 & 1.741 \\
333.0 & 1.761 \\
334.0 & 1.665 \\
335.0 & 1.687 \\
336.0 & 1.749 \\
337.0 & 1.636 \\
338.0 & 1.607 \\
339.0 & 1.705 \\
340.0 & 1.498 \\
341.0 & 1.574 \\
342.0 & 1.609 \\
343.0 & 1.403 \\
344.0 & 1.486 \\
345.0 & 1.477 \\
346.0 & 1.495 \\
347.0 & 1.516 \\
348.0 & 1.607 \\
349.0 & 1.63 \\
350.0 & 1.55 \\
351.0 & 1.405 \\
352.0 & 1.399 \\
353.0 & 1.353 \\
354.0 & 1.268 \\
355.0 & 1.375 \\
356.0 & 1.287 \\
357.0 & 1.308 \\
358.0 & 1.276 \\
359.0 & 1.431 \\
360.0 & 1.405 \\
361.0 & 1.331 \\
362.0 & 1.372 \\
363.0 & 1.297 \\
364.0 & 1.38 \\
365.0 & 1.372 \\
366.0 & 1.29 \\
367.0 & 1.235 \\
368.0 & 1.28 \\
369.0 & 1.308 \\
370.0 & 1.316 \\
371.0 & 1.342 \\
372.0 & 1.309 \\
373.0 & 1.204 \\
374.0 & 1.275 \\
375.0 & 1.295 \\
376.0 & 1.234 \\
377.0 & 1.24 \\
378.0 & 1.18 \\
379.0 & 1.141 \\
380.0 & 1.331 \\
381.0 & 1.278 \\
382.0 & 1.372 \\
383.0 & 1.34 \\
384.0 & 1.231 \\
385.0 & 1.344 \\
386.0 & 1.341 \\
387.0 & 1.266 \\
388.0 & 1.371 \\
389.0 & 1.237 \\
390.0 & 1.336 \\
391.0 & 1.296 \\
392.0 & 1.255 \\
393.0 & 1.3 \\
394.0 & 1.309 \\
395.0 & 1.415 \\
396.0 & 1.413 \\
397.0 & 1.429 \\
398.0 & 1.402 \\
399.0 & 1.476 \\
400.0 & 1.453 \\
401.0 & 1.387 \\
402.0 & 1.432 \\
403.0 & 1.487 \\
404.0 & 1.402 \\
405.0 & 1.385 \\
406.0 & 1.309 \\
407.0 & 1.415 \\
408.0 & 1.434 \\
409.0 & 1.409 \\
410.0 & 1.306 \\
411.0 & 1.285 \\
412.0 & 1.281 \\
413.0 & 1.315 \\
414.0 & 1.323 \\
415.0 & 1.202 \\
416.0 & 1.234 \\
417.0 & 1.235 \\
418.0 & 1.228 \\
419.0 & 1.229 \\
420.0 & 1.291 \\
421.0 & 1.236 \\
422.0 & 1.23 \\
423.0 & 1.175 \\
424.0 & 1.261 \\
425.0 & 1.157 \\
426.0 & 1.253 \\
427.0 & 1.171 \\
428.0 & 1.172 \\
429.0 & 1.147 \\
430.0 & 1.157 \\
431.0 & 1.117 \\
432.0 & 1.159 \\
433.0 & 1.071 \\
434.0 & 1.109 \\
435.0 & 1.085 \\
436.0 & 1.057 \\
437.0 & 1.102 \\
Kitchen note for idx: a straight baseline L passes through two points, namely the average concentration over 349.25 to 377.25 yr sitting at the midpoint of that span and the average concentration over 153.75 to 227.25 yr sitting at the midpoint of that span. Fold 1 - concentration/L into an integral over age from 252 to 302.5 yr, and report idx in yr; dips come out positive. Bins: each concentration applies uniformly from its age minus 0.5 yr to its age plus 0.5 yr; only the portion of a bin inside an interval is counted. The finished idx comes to 5.89 yr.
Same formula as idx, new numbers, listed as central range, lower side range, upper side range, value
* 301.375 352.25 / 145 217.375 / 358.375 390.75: -1.9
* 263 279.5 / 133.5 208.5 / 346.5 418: 2.7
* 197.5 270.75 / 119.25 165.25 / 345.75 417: 6.4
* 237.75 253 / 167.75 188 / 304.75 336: 2.8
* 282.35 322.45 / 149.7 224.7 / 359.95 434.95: 3.9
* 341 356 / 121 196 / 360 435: 0.0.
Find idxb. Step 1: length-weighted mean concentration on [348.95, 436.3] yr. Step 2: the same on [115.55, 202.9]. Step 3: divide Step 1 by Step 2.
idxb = 0.60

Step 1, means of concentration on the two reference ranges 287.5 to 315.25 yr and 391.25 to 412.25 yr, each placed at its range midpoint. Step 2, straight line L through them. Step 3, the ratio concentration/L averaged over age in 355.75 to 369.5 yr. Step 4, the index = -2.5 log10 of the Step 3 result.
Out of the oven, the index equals 0.07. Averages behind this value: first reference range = 1.49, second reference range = 1.38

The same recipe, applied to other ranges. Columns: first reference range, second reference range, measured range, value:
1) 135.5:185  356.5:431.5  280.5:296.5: 0.155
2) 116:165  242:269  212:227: -0.064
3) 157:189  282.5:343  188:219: -0.030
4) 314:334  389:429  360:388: 0.099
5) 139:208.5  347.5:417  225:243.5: 0.211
